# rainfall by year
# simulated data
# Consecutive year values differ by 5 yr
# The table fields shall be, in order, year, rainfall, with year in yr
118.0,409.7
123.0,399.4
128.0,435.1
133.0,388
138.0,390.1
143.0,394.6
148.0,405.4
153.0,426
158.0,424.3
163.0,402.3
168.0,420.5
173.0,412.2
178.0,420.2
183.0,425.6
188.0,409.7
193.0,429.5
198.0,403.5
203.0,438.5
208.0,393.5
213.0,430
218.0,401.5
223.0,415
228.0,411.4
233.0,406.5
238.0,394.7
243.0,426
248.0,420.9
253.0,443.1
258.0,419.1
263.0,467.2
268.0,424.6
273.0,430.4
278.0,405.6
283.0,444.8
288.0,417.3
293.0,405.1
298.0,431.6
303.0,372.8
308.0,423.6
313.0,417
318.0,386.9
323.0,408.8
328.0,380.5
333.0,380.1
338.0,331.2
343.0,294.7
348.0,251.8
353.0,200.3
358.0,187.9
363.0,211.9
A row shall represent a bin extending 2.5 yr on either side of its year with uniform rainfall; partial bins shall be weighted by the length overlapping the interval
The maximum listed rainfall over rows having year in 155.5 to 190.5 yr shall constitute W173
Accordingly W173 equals 425.6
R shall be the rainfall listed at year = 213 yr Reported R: 430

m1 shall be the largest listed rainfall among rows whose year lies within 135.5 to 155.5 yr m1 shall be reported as 426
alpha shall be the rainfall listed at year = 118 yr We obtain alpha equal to 409.7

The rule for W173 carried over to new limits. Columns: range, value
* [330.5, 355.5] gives 380.1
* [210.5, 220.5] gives 430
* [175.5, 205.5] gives 438.5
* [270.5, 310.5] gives 444.8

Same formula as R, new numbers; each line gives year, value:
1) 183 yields 425.6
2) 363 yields 211.9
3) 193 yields 429.5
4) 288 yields 417.3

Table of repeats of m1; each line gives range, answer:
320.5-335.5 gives 408.8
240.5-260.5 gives 443.1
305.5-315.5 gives 423.6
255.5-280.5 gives 467.2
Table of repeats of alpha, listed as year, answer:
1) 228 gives 411.4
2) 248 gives 420.9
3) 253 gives 443.1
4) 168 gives 420.5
